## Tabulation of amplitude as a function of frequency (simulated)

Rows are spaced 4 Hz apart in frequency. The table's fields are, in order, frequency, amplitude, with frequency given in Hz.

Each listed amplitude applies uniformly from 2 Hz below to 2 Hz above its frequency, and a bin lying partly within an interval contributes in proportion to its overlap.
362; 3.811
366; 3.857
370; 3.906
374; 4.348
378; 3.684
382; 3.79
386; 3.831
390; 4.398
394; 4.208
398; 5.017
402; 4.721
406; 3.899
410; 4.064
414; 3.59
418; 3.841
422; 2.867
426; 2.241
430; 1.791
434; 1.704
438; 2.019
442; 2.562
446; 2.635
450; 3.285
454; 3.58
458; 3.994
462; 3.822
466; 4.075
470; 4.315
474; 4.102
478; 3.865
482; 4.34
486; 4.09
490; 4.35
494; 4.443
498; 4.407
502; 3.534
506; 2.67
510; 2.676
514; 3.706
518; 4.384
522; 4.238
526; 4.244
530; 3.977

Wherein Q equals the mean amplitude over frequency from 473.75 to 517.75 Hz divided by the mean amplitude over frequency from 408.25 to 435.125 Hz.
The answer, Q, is 1.33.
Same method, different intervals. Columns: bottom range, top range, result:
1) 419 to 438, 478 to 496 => 1.91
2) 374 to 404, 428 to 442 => 0.46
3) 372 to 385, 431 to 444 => 0.53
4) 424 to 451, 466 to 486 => 1.81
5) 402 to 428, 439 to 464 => 0.93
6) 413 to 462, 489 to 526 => 1.34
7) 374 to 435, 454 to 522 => 1.08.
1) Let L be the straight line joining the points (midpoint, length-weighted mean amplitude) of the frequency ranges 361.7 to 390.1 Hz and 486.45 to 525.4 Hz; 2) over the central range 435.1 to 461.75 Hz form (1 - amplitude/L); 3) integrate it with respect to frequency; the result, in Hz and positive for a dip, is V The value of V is 5.9 Hz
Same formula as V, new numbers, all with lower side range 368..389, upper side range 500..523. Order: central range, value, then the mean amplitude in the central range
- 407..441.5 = 9.15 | 2.79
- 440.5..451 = 2.60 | 2.8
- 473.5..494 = -3.36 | 4.18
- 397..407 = -1.82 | 4.56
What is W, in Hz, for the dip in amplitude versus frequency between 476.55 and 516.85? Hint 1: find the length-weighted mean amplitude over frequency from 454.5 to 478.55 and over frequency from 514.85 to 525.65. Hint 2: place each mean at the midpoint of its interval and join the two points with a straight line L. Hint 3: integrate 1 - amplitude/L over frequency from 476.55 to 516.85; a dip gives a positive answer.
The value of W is 3.1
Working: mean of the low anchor 4.01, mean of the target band 3.82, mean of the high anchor 4.24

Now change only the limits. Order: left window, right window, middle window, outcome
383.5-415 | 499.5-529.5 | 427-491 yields 8.8 Hz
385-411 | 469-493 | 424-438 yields 7.7 Hz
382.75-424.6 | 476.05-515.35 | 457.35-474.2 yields -0.8 Hz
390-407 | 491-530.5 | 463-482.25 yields -0.2 Hz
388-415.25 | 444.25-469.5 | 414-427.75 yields 3.3 Hz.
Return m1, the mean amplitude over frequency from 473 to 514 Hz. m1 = 3.83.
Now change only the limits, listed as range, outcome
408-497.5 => 3.45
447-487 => 3.91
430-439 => 1.83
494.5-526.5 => 3.74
